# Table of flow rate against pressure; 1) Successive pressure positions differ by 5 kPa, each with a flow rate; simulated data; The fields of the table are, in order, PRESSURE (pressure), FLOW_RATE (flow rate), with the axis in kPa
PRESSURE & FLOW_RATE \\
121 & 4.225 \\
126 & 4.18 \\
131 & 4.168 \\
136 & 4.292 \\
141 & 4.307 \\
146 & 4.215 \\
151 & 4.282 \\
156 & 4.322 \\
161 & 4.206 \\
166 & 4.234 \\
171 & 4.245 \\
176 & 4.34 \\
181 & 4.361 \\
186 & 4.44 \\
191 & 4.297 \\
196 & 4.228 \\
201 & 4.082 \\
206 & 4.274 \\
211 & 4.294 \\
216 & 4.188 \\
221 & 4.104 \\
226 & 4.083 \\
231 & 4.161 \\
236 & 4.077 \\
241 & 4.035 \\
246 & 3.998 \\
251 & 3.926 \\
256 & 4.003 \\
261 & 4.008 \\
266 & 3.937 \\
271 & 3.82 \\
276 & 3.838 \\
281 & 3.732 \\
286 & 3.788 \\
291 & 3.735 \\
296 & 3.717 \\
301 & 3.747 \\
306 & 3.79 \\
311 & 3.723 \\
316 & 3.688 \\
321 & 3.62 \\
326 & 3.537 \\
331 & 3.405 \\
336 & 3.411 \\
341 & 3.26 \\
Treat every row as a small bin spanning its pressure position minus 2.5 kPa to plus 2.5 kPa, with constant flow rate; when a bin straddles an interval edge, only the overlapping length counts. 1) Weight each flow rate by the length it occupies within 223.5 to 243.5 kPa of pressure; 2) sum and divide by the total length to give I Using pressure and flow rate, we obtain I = 4.09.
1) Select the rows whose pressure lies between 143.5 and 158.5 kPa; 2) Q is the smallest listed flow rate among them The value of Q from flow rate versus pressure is 4.215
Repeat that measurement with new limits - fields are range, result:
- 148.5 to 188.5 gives 4.206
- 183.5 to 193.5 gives 4.297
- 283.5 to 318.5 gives 3.688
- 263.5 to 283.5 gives 3.732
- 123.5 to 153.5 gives 4.168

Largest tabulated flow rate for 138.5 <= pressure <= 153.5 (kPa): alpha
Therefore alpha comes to 4.307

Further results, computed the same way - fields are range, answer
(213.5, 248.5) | 4.188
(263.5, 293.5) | 3.937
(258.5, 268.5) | 4.008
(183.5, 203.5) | 4.44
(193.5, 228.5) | 4.294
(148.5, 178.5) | 4.34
